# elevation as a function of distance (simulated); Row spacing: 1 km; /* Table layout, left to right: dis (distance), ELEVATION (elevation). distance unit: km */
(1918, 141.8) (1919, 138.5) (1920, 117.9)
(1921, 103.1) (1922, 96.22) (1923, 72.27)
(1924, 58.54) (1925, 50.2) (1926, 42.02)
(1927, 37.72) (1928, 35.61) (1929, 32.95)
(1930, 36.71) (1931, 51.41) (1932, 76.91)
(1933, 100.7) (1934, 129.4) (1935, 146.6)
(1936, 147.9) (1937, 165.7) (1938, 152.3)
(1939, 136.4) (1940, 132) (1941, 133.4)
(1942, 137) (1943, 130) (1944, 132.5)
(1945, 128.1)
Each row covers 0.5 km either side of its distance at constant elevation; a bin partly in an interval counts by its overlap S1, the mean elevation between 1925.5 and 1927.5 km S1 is 39.9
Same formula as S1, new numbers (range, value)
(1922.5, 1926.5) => 55.8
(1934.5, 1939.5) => 150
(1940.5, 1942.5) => 135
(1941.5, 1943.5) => 134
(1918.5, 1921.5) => 120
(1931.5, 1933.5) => 88.8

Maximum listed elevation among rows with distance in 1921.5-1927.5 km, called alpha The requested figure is 96.22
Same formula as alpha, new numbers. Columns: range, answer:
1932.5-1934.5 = 129.4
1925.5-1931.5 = 51.41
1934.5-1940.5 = 165.7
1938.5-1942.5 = 137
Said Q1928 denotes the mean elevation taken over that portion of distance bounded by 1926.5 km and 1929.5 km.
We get 35.4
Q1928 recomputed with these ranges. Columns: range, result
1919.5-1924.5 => 89.6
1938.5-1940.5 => 134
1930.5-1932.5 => 64.2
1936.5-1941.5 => 144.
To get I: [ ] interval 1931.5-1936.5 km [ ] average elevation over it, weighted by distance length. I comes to 120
